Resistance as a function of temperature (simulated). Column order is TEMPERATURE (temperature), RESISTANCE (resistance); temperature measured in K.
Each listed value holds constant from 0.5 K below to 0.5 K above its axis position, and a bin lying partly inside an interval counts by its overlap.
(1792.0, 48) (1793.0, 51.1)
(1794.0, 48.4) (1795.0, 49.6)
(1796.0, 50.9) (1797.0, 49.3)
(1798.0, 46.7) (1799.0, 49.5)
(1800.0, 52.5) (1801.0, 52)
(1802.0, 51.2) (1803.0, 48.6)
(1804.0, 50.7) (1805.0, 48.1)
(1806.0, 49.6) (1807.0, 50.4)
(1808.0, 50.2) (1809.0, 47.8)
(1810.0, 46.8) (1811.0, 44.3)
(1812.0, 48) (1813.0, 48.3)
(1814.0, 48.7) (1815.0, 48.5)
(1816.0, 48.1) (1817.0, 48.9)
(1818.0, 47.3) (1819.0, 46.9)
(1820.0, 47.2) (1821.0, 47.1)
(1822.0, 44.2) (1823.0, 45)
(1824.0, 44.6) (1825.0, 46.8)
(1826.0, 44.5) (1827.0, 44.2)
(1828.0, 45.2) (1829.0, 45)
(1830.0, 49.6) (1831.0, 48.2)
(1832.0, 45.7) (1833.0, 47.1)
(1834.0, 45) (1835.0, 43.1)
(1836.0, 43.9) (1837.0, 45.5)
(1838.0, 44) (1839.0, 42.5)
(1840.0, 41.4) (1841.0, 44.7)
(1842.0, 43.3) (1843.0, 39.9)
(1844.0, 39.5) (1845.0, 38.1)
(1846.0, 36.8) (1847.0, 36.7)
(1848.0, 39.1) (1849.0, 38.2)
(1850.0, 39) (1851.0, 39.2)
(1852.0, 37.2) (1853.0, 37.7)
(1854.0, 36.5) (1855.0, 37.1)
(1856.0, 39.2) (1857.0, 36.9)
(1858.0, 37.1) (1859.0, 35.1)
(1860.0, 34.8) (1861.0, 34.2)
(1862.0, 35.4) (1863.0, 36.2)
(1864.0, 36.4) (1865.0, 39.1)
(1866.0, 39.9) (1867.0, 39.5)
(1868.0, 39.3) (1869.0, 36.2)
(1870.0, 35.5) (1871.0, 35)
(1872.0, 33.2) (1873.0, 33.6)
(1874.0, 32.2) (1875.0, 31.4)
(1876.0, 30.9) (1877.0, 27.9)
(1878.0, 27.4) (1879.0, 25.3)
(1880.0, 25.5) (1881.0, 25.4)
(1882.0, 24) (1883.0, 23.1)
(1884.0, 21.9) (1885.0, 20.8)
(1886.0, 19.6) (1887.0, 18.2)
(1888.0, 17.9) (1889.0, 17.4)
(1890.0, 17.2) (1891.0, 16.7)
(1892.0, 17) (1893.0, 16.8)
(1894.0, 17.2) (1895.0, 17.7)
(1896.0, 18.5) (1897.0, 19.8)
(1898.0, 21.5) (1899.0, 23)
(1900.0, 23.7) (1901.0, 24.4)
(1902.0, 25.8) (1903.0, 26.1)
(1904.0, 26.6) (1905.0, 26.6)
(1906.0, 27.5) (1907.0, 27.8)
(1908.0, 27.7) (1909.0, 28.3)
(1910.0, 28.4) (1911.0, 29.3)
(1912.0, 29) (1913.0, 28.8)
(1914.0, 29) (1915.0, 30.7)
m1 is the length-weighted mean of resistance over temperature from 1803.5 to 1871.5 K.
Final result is 42.6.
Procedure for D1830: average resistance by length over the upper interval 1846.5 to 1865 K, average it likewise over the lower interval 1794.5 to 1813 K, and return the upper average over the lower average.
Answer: 0.8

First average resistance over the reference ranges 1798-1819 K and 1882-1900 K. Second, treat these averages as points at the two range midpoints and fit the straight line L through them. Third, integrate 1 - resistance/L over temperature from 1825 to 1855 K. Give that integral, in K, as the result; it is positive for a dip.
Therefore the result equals -3.6 K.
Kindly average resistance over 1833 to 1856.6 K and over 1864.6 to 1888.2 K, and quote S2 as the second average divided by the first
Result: 0.7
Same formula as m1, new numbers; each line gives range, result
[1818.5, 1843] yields 45.1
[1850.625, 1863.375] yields 36.6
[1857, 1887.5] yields 31.2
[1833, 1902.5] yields 31.9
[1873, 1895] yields 22.7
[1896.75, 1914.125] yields 26.3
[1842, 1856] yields 38.3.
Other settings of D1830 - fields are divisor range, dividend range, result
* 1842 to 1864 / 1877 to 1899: 0.55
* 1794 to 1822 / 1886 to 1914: 0.47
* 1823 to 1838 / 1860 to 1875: 0.79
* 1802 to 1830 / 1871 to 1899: 0.49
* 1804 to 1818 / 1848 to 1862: 0.77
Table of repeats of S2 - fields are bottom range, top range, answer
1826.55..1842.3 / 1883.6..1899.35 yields 0.42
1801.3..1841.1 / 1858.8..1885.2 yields 0.68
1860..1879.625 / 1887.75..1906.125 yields 0.62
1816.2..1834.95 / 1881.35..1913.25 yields 0.49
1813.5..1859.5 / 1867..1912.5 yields 0.59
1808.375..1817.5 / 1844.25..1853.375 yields 0.80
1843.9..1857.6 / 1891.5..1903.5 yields 0.55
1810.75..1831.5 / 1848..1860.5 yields 0.80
